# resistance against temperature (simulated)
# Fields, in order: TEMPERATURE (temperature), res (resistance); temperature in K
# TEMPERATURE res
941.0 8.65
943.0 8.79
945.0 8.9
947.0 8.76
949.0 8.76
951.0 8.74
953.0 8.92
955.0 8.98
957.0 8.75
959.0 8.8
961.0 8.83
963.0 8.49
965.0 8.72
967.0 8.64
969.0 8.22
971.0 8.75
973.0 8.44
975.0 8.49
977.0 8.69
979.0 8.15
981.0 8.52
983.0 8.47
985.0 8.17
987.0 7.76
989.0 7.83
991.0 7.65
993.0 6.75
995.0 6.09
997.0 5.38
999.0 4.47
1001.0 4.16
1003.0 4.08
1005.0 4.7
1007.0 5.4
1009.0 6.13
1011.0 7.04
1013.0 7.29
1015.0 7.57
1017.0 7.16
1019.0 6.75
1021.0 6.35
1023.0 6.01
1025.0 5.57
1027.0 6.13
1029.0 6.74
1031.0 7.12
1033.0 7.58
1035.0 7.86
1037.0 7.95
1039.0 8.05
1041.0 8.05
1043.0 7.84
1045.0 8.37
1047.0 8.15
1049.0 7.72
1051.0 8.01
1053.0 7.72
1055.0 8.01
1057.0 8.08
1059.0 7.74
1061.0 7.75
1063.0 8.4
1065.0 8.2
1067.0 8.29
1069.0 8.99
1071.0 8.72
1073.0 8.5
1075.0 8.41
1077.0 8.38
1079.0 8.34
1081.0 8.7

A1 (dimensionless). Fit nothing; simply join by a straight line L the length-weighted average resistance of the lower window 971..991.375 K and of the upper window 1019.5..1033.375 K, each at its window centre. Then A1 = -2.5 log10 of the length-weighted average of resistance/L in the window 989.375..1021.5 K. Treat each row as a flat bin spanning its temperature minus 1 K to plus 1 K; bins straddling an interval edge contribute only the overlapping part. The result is 0.19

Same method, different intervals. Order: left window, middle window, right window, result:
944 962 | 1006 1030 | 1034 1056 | 0.254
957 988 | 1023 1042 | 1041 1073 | 0.152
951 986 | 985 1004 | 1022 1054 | 0.313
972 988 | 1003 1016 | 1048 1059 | 0.301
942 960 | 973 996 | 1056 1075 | 0.102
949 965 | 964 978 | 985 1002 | -0.095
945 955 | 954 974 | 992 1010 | -0.110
